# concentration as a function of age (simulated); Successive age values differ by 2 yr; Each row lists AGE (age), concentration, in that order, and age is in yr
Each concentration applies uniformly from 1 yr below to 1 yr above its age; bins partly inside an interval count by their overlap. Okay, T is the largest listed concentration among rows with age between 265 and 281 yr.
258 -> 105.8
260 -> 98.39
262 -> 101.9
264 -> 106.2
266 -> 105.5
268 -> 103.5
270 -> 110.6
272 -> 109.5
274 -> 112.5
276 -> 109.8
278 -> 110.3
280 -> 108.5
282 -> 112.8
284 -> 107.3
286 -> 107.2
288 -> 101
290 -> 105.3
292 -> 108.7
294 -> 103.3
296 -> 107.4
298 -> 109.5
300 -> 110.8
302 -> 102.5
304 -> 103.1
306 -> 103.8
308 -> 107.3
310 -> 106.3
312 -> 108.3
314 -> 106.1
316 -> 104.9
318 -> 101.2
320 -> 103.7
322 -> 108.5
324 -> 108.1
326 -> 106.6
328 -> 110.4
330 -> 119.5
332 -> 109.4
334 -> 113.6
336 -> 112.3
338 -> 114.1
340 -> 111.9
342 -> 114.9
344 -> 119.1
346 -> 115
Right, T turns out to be 112.5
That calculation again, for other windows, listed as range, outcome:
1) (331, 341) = 114.1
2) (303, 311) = 107.3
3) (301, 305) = 103.1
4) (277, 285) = 112.8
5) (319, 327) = 108.5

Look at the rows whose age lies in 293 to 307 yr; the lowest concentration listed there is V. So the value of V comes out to 102.5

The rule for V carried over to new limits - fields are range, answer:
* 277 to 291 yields 101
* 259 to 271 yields 98.39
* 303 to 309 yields 103.1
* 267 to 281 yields 103.5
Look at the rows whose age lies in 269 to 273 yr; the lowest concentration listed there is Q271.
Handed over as 109.5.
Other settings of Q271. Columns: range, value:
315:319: 101.2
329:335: 109.4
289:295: 103.3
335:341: 111.9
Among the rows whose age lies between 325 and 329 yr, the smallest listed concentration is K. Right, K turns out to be 106.6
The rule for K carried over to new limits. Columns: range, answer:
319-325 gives 103.7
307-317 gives 104.9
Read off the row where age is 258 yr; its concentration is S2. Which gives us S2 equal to 105.8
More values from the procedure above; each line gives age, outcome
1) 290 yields 105.3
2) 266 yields 105.5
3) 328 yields 110.4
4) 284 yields 107.3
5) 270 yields 110.6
